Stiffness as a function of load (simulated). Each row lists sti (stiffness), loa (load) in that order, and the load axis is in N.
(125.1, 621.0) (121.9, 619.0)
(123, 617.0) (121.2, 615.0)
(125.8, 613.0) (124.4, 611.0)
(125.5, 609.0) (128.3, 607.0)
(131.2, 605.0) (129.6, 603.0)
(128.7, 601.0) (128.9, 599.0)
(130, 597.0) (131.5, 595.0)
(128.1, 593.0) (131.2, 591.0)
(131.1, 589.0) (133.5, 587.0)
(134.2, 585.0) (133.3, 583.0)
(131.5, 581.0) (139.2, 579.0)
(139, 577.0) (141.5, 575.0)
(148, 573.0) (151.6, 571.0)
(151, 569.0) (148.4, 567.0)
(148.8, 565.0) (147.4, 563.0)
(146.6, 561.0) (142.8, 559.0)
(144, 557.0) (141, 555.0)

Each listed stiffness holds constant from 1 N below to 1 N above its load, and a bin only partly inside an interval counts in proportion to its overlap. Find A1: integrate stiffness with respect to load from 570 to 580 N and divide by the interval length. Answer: 144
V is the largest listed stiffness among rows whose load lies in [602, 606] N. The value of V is 131.2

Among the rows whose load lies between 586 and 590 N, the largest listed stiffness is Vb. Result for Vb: 133.5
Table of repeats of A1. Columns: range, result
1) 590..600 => 130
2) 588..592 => 131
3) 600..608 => 129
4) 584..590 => 133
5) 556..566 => 146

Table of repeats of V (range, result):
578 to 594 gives 139.2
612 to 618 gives 125.8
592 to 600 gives 131.5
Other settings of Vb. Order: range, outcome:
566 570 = 151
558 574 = 151.6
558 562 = 146.6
